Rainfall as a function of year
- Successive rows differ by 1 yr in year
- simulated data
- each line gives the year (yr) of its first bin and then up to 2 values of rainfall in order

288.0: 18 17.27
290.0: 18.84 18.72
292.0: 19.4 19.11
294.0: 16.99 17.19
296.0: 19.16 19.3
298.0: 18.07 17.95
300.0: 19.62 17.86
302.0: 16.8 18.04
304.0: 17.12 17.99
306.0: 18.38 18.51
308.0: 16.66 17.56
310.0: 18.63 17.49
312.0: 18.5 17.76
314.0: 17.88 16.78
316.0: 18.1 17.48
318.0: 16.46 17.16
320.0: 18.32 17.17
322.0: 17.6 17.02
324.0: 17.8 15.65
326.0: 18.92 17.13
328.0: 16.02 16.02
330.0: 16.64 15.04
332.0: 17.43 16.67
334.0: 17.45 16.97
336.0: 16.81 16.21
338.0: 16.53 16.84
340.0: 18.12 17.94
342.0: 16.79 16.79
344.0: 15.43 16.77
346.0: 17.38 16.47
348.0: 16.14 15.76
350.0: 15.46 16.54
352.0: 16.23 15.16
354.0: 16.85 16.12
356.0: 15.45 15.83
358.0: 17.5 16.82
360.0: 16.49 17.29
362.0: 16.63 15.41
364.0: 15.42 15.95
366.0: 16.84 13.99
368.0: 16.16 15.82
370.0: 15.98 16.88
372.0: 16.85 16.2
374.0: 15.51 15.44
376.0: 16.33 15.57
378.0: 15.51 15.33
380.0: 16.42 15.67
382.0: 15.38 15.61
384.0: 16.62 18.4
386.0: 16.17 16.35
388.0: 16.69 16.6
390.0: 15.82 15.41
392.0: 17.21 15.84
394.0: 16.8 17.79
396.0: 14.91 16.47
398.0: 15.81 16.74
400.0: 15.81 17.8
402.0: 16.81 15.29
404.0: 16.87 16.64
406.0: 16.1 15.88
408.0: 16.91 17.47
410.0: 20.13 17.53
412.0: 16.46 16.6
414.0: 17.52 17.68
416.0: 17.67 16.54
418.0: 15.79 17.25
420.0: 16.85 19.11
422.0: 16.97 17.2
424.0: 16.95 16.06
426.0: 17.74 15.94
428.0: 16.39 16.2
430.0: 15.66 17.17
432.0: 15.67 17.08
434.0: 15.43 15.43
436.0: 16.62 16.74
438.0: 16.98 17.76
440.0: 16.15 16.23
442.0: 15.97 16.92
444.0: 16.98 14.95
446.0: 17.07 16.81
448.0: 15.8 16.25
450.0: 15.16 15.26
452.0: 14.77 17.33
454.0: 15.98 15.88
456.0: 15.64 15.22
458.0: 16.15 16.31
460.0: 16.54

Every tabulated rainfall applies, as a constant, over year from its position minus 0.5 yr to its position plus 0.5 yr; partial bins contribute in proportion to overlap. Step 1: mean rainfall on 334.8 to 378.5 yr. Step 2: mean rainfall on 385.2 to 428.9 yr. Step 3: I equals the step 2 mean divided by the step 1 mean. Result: 1.03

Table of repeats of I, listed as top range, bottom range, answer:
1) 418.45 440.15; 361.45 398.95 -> 1.04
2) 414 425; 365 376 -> 1.07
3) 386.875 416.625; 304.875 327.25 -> 0.95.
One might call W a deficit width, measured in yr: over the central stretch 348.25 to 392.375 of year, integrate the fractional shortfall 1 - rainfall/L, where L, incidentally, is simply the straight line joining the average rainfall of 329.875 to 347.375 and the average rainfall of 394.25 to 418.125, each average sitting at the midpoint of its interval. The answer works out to 1.8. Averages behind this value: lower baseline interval 16.8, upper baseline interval 16.8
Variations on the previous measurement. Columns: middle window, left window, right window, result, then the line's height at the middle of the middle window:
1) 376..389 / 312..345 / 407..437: 0.60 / 16.9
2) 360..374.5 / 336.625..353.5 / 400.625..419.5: 0.51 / 16.7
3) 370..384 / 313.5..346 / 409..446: 0.81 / 16.9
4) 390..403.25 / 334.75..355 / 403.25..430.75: 0.38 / 16.8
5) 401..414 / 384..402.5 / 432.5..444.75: -0.34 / 16.5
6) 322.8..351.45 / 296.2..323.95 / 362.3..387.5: 0.56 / 17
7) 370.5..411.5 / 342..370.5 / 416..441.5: -0.05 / 16.4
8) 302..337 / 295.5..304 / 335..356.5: 0.40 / 17.5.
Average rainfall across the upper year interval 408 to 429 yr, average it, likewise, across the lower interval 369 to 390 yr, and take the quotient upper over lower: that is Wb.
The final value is 1.1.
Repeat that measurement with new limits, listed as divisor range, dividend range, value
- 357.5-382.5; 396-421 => 1.05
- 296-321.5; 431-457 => 0.91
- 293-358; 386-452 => 0.97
